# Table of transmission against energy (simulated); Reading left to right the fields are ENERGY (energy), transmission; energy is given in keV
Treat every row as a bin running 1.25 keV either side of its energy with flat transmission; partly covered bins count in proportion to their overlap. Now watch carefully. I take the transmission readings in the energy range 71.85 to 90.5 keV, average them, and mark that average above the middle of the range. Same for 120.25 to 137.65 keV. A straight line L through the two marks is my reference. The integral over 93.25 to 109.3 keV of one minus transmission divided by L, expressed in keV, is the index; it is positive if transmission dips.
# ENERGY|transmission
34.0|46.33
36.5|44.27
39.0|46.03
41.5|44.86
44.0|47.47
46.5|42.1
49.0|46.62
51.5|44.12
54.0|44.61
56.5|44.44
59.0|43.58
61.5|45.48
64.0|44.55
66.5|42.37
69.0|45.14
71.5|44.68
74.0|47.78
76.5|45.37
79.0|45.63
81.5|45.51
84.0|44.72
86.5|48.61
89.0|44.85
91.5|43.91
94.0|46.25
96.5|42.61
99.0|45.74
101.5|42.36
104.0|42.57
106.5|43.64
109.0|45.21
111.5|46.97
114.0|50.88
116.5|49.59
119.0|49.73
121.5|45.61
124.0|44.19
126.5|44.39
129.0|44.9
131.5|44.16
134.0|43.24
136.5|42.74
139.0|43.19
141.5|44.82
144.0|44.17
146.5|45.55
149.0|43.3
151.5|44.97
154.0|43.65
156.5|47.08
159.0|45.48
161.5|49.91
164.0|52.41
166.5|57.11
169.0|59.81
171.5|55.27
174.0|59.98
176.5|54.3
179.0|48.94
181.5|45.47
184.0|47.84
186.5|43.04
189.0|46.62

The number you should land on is 0.5 keV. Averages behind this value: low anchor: 46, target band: 43.9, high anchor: 44.2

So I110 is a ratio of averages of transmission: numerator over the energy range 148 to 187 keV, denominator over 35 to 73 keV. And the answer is 1.1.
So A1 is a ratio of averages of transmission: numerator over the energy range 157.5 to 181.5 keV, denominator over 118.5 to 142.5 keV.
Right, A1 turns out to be 1.19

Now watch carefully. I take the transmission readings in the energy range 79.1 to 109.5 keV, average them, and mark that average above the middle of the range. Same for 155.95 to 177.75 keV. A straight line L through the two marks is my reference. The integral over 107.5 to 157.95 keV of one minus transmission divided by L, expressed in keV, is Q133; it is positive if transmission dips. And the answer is 4.02 keV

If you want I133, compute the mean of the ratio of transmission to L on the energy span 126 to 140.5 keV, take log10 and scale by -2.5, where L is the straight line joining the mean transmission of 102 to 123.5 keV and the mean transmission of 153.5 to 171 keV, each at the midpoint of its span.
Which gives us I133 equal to 0.11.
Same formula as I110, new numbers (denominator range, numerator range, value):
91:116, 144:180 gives 1.11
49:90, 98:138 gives 1.00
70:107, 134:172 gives 1.06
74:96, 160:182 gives 1.18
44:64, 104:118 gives 1.05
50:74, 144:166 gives 1.05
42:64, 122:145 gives 0.98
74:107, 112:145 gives 1.01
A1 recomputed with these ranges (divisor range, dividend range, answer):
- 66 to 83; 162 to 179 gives 1.23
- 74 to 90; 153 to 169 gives 1.09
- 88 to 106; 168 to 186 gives 1.19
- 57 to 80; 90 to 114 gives 1.00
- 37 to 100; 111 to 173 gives 1.05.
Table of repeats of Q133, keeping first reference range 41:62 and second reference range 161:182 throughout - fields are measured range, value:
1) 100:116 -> 1.21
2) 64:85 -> 0.65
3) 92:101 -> 0.69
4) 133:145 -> 1.85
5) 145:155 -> 1.54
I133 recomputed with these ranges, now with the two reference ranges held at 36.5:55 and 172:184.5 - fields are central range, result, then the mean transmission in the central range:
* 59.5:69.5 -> 0.04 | 44.3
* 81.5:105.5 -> 0.07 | 44.7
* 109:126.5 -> 0.03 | 47.4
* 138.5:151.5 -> 0.13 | 44.3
